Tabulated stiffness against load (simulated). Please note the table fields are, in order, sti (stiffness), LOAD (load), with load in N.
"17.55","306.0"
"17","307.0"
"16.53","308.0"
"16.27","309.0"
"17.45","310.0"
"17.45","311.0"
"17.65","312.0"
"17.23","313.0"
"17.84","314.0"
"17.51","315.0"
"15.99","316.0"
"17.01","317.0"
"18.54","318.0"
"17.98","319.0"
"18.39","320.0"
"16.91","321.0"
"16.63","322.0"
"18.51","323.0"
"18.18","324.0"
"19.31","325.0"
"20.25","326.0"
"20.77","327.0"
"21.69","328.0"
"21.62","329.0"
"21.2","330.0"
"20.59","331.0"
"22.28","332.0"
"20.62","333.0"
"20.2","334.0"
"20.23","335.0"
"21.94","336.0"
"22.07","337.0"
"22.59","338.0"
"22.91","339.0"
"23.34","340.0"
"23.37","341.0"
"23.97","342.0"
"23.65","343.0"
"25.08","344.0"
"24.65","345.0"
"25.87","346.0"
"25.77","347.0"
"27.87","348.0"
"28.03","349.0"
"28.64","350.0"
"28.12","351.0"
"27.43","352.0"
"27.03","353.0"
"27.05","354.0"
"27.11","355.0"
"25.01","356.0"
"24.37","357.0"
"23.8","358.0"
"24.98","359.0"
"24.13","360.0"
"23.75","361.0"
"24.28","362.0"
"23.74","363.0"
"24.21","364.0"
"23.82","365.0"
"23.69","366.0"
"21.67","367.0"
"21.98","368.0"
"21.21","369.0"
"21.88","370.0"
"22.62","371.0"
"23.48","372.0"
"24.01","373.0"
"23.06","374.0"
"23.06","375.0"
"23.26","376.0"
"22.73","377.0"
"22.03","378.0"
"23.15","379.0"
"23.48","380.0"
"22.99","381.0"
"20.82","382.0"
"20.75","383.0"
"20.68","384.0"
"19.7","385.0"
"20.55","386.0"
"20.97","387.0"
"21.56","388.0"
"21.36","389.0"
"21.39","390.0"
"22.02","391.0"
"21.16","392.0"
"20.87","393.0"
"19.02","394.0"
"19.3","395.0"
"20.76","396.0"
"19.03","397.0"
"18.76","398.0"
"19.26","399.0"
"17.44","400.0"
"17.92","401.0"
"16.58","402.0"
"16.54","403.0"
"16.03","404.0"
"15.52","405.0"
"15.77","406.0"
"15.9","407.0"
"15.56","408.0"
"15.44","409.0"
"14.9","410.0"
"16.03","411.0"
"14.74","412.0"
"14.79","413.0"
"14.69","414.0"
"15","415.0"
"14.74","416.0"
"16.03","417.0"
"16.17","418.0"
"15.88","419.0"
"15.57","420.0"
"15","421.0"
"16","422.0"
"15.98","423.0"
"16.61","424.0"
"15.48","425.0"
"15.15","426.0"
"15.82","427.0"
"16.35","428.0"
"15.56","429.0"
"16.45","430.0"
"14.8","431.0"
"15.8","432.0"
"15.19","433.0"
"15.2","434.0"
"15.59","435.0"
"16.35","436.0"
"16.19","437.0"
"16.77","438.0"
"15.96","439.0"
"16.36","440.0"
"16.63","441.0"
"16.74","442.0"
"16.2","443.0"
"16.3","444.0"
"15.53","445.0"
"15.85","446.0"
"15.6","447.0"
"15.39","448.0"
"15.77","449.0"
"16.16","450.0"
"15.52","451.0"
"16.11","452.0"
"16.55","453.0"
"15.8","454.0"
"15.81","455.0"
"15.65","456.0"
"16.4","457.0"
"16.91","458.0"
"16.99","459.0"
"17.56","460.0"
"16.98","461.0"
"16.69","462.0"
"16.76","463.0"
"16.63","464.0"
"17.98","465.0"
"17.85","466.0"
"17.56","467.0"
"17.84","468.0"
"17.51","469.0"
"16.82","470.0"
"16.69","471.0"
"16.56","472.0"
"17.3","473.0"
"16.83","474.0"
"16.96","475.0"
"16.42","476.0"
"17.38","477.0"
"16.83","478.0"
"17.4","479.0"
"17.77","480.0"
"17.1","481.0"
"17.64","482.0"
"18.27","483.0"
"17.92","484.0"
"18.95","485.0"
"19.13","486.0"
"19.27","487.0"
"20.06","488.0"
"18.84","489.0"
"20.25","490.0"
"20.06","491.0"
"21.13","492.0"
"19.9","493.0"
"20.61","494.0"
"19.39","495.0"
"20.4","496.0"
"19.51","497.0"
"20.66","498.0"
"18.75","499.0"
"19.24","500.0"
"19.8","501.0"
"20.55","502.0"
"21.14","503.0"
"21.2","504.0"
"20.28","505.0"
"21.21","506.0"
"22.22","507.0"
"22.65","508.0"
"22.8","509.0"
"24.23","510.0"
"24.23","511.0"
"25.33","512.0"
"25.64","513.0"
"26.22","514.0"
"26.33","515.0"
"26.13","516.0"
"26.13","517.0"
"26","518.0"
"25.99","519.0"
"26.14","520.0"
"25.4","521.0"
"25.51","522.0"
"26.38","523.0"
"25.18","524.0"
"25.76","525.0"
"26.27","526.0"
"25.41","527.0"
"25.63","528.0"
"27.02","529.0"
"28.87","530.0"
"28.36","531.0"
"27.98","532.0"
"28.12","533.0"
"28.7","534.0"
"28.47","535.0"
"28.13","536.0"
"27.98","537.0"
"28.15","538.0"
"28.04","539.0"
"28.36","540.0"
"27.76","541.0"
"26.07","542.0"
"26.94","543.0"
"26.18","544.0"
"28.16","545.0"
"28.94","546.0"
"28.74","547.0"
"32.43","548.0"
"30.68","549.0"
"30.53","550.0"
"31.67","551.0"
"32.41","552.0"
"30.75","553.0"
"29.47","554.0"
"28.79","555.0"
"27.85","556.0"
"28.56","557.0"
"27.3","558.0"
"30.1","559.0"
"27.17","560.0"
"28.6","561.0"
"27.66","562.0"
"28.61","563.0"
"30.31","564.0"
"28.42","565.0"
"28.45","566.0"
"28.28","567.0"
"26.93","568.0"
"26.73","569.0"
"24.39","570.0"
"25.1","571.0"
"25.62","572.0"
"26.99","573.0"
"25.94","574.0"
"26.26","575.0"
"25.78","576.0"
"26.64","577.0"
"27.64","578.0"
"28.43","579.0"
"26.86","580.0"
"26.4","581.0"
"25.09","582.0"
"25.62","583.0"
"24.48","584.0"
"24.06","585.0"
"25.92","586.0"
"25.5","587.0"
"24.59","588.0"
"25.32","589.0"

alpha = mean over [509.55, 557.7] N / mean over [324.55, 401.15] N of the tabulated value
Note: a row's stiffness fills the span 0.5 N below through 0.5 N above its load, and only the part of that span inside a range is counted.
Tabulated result 1.2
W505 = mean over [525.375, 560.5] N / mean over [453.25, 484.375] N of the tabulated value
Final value 1.7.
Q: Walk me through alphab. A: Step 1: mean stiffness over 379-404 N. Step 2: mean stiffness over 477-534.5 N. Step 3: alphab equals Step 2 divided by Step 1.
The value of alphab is 1.12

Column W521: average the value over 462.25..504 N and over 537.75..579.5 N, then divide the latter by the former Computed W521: 1.52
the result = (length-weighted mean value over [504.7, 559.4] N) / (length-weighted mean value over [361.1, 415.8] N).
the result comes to 1.4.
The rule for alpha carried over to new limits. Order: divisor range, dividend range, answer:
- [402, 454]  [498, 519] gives 1.46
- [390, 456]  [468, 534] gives 1.32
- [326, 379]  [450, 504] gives 0.76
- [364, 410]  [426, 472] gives 0.80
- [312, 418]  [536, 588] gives 1.32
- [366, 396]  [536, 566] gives 1.32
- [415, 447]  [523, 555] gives 1.78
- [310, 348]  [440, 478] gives 0.81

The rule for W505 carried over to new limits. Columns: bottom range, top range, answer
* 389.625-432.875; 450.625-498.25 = 1.06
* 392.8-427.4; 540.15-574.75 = 1.72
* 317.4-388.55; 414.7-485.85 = 0.72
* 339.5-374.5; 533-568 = 1.17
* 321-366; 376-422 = 0.79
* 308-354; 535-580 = 1.32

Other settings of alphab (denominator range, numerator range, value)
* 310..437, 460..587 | 1.19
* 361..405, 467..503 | 0.88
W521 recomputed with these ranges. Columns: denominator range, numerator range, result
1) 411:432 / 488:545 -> 1.56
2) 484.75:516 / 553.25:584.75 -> 1.27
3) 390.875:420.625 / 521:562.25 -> 1.66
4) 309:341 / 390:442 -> 0.85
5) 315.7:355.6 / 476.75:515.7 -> 0.92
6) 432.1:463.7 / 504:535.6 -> 1.58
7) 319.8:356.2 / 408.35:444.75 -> 0.69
